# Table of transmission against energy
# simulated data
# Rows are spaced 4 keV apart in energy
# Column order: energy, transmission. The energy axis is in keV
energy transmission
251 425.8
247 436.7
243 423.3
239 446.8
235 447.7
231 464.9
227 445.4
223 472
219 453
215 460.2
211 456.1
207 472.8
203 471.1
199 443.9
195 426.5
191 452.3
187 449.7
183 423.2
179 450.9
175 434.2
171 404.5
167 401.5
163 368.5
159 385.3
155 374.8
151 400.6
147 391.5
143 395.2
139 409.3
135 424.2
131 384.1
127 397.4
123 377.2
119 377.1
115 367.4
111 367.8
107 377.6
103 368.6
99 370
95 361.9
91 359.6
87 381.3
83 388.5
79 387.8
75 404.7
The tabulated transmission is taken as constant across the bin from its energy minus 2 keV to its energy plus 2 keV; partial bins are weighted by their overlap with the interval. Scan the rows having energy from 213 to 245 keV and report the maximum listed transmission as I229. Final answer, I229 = 472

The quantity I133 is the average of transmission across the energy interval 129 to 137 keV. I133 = 404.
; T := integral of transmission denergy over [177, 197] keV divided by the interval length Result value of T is 441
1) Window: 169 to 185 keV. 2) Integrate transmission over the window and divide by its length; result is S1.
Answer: 428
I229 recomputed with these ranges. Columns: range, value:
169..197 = 452.3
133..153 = 424.2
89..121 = 377.6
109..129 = 397.4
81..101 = 388.5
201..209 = 472.8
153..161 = 385.3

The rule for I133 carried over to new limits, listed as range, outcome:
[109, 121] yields 371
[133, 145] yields 410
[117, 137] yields 392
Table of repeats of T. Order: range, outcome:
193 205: 447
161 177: 402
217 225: 462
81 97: 373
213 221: 457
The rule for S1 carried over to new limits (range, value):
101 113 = 371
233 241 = 447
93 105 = 367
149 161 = 387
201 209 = 472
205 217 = 463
